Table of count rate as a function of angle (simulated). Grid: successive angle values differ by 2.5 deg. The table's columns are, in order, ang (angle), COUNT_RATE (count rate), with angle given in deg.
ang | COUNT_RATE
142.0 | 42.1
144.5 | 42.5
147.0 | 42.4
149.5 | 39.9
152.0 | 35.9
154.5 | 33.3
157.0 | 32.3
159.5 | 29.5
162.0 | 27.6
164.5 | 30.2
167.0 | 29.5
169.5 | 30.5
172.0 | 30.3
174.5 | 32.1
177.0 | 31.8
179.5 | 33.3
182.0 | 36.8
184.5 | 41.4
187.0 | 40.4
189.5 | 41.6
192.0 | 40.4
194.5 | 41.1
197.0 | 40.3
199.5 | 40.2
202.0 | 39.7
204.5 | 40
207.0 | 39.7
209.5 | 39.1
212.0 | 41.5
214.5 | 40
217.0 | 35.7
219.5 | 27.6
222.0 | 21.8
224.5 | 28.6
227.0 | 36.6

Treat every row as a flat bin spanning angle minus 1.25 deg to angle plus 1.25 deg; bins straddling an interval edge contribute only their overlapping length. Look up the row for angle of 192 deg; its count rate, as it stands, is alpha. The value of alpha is 40.4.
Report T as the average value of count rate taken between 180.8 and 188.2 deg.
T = 39.5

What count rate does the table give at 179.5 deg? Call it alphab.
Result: 33.3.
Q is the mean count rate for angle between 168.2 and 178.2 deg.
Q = 31.2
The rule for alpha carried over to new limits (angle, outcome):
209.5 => 39.1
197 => 40.3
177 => 31.8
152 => 35.9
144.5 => 42.5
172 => 30.3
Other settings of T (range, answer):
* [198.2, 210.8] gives 39.7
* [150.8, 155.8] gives 34.6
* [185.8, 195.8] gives 40.9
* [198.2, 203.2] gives 40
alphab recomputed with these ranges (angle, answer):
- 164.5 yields 30.2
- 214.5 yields 40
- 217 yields 35.7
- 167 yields 29.5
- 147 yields 42.4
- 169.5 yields 30.5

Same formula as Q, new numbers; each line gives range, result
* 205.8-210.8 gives 39.4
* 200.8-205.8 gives 39.9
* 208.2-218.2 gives 39.1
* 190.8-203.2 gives 40.3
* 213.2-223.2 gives 31.4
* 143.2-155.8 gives 38.8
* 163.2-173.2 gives 30.1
